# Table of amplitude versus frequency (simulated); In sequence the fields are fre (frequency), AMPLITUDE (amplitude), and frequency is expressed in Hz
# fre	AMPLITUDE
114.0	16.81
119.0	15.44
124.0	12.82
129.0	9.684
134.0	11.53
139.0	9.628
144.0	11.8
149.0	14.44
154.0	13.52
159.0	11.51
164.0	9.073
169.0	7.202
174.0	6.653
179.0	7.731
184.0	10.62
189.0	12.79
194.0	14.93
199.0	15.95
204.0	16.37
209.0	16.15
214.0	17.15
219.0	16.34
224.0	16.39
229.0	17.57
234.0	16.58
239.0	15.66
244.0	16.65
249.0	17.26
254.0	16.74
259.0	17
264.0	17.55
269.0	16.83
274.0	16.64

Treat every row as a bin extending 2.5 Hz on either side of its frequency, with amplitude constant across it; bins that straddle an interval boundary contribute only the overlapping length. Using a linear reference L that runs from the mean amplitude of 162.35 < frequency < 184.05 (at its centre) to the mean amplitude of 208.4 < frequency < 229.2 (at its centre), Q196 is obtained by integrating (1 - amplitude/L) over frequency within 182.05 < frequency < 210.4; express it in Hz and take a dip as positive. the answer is -4.80 Hz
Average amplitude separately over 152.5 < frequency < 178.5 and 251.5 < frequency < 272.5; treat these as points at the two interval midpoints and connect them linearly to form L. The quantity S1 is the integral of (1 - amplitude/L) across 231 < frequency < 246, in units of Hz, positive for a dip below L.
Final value -1.2 Hz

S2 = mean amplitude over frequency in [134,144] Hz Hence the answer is 10.6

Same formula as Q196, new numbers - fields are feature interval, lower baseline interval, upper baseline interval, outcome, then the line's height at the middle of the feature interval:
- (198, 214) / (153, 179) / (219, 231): -2.2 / 14.4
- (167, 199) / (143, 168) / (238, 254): 6.9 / 13.3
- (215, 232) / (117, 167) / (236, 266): -1.4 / 15.5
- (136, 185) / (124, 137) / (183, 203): 8.3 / 12.4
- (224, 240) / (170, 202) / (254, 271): -2.1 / 14.8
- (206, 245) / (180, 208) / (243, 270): -2.8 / 15.5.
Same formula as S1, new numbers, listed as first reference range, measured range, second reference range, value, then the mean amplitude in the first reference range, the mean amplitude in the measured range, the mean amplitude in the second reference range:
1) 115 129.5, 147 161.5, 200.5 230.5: 1.4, 13.5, 13.1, 16.6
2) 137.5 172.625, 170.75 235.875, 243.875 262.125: -0.3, 10.9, 14.1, 17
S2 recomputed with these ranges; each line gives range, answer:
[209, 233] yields 16.8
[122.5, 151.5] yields 11.6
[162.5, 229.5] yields 13.1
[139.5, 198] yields 11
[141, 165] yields 12.2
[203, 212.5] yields 16.3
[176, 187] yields 9.23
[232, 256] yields 16.6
